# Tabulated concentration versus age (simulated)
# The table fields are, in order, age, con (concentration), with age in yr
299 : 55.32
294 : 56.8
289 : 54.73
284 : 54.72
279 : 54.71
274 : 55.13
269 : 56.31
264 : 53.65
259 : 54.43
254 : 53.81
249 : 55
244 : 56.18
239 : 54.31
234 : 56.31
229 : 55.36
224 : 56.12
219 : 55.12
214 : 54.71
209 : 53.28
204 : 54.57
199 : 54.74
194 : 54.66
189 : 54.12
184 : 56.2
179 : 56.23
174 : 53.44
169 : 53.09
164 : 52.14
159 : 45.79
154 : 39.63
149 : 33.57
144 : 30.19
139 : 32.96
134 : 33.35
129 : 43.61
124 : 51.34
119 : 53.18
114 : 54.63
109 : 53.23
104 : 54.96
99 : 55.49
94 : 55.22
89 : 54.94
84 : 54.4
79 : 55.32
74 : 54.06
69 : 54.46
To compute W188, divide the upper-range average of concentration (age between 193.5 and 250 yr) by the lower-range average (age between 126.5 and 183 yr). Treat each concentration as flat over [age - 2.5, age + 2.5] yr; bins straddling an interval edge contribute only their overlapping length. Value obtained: 1.27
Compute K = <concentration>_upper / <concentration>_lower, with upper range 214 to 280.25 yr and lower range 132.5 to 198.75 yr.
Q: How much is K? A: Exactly 1.2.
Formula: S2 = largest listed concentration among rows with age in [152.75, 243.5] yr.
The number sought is 56.31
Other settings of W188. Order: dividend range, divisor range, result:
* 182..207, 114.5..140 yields 1.23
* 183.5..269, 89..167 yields 1.19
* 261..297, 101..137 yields 1.12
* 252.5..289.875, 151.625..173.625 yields 1.13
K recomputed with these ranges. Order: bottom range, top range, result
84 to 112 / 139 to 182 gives 0.82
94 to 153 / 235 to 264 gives 1.20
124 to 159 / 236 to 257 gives 1.47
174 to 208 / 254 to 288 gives 1.00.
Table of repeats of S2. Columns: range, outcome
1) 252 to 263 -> 54.43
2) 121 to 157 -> 51.34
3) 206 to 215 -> 54.71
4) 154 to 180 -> 56.23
